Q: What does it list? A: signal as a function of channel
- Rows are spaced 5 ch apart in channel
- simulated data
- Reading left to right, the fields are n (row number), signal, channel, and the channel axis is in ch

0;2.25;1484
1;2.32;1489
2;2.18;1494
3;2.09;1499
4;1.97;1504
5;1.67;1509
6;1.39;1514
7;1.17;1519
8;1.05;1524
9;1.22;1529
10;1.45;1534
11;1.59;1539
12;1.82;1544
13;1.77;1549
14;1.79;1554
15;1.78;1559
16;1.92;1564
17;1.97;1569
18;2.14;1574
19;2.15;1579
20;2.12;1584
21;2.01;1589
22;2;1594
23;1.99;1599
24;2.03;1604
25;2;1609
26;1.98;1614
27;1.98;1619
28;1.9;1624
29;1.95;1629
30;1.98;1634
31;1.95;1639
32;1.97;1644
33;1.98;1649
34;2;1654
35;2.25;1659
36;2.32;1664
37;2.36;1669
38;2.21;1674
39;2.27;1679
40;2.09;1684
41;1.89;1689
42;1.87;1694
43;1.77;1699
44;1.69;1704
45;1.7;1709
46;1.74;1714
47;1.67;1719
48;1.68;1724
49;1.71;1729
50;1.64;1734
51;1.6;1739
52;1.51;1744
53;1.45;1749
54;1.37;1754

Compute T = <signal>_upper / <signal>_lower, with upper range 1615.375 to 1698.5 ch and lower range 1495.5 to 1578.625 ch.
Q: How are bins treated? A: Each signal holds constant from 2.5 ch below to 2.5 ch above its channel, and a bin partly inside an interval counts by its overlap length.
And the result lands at 1.2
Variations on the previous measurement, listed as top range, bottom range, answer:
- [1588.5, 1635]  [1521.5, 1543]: 1.45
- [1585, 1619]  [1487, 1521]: 1.10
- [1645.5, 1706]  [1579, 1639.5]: 1.03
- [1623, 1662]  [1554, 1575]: 1.04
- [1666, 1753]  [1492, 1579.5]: 1.05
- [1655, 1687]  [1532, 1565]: 1.29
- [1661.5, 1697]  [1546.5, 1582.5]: 1.10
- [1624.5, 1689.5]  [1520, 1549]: 1.45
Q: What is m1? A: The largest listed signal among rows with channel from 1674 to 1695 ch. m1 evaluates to 2.27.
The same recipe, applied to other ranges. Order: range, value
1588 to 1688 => 2.36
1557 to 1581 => 2.15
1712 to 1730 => 1.74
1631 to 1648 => 1.98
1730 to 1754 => 1.64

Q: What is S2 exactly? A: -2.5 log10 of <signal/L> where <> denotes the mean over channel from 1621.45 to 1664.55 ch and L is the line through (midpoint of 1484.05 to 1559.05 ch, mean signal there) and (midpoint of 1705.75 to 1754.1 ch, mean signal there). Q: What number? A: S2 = -0.218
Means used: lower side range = 1.7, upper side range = 1.62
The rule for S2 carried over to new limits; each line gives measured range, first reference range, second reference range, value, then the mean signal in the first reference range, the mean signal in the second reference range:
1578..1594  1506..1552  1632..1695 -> -0.20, 1.47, 2.09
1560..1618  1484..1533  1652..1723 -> -0.11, 1.7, 1.98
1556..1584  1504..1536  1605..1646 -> -0.20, 1.37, 1.97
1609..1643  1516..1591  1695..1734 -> -0.14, 1.73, 1.71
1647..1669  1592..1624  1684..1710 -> -0.15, 1.99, 1.82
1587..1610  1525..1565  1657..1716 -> -0.13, 1.63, 2.01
